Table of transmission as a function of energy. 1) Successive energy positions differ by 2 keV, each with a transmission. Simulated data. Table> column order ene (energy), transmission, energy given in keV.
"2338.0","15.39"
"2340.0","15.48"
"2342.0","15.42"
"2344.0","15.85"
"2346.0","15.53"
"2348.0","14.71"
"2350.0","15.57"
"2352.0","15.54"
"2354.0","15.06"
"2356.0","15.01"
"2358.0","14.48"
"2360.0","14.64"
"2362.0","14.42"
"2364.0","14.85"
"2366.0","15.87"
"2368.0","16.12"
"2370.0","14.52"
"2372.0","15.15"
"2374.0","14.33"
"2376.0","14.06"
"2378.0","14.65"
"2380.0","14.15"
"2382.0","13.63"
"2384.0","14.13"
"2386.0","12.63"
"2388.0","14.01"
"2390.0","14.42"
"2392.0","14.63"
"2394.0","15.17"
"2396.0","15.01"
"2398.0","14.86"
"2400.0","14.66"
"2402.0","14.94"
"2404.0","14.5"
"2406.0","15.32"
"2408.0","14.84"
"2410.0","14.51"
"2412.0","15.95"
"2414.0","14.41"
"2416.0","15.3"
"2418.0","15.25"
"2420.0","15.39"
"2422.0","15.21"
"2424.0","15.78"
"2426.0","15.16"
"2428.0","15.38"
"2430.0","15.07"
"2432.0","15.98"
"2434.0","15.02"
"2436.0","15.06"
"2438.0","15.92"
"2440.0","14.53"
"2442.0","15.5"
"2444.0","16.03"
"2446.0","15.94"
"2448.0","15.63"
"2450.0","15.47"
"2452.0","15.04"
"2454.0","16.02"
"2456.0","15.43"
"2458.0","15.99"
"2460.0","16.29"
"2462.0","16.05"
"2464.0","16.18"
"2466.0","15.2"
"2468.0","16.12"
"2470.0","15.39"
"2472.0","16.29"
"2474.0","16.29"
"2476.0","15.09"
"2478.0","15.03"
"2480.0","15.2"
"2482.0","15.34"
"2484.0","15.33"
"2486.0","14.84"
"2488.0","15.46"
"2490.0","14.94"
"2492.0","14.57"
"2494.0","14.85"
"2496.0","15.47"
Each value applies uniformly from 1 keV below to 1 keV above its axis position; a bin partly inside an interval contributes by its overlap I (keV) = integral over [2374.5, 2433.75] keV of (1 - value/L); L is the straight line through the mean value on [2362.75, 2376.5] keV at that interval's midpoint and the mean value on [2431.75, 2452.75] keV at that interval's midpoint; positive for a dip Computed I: 1.67 keV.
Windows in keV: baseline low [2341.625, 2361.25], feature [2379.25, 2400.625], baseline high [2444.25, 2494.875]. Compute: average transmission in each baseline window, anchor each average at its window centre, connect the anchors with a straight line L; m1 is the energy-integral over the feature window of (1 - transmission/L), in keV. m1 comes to 1.4 keV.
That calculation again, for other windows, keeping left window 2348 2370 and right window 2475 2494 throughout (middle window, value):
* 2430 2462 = -1.07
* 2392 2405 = 0.22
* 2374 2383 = 0.57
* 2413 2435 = -0.26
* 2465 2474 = -0.44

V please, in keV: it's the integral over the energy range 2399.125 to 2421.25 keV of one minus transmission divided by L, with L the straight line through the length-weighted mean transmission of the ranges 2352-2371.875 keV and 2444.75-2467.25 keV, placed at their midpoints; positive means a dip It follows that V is 0.6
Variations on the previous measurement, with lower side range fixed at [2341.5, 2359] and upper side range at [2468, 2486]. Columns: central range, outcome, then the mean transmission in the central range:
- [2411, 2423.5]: 0.1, 15.3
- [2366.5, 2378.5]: 0.3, 14.9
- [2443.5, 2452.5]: -0.1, 15.6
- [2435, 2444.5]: 0.0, 15.4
